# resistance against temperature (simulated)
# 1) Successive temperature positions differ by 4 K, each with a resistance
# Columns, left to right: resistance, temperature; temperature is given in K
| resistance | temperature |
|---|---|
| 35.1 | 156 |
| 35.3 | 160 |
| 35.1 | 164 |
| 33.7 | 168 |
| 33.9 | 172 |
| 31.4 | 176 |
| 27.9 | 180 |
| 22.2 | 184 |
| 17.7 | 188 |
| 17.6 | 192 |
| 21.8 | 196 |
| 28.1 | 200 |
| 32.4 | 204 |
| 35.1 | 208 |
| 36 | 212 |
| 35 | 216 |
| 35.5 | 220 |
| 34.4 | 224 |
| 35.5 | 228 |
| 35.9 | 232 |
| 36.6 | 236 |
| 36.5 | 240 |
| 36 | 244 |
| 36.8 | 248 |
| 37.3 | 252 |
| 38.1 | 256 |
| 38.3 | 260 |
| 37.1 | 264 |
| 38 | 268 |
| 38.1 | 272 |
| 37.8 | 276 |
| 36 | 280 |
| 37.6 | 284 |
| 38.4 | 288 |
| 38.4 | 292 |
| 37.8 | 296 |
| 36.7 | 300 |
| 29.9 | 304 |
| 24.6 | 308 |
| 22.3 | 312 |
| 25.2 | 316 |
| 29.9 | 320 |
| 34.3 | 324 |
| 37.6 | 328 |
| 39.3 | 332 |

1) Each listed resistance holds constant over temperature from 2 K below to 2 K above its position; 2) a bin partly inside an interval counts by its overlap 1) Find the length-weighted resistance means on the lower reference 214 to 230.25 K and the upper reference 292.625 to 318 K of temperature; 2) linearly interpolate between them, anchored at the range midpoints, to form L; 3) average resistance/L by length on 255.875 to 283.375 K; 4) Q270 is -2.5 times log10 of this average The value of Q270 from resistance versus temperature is -0.17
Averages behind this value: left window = 35.1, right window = 29.9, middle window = 37.6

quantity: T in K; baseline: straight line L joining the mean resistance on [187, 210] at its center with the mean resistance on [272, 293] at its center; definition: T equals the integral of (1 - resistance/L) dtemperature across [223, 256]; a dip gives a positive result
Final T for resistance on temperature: -5.0 K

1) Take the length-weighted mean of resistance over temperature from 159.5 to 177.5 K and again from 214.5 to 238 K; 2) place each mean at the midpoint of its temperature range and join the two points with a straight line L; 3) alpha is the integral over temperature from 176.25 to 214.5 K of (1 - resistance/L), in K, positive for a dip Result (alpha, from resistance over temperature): 8.6 K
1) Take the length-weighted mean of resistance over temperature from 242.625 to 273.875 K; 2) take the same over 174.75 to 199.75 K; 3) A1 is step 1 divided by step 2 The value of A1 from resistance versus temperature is 1.62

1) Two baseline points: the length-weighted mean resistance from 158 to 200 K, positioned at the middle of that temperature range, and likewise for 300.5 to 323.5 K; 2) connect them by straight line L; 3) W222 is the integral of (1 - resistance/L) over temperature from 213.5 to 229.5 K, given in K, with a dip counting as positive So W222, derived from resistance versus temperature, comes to -4.3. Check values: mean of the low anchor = 27.7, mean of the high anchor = 27.6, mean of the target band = 35.1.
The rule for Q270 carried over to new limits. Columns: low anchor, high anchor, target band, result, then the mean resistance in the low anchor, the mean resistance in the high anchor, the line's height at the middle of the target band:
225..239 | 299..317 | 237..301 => -0.18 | 35.9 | 27.4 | 31.8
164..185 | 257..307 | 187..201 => 0.45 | 30.7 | 36.8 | 31.8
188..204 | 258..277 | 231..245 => -0.14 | 23.1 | 37.9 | 31.8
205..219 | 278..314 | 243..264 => -0.09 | 35.2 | 33.5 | 34.4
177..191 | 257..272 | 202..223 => -0.23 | 22.9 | 37.9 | 28.2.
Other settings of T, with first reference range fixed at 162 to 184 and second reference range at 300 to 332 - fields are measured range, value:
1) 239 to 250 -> -2.0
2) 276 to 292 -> -3.7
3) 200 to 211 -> -0.6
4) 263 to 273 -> -2.3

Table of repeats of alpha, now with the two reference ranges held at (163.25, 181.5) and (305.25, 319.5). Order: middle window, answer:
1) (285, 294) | -4.17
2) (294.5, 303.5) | -3.62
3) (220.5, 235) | -2.94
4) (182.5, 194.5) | 4.70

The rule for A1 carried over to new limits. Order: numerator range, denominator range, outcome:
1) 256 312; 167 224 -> 1.22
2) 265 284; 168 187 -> 1.30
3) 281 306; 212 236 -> 1.03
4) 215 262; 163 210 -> 1.30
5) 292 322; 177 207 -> 1.22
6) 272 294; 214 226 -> 1.08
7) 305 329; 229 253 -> 0.79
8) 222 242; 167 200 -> 1.39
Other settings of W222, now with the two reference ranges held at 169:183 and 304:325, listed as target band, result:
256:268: -3.93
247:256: -2.68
